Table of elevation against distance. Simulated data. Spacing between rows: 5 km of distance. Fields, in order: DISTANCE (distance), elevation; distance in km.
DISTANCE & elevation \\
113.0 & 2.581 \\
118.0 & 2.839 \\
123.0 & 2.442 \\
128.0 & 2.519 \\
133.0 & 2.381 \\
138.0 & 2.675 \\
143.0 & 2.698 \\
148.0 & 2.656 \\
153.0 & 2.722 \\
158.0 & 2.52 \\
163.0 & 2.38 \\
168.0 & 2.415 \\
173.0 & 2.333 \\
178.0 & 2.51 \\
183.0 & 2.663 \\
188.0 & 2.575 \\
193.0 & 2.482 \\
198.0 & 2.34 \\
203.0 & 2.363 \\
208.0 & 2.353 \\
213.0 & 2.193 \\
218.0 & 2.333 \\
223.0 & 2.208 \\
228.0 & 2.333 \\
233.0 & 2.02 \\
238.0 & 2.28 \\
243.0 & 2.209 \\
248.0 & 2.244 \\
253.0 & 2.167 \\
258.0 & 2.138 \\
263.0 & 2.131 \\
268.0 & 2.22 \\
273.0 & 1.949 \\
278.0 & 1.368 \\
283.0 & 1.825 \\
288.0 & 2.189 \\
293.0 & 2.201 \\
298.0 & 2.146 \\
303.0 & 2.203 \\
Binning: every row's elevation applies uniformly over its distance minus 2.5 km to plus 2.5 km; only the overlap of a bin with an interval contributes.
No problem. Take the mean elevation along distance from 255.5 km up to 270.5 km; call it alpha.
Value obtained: 2.16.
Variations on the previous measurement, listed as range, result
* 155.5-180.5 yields 2.43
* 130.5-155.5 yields 2.63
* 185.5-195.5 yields 2.53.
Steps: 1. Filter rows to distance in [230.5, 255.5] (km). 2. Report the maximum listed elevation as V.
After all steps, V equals 2.28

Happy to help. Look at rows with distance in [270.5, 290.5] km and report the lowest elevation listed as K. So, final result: 1.368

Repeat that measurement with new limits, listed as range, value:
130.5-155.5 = 2.381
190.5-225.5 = 2.193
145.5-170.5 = 2.38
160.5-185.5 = 2.333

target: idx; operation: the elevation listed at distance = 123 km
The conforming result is 2.442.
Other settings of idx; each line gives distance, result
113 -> 2.581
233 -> 2.02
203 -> 2.363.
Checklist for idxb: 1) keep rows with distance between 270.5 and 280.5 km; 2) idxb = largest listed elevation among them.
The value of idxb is 1.949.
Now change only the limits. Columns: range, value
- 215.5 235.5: 2.333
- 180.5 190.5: 2.663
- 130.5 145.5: 2.698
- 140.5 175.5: 2.722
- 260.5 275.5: 2.22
